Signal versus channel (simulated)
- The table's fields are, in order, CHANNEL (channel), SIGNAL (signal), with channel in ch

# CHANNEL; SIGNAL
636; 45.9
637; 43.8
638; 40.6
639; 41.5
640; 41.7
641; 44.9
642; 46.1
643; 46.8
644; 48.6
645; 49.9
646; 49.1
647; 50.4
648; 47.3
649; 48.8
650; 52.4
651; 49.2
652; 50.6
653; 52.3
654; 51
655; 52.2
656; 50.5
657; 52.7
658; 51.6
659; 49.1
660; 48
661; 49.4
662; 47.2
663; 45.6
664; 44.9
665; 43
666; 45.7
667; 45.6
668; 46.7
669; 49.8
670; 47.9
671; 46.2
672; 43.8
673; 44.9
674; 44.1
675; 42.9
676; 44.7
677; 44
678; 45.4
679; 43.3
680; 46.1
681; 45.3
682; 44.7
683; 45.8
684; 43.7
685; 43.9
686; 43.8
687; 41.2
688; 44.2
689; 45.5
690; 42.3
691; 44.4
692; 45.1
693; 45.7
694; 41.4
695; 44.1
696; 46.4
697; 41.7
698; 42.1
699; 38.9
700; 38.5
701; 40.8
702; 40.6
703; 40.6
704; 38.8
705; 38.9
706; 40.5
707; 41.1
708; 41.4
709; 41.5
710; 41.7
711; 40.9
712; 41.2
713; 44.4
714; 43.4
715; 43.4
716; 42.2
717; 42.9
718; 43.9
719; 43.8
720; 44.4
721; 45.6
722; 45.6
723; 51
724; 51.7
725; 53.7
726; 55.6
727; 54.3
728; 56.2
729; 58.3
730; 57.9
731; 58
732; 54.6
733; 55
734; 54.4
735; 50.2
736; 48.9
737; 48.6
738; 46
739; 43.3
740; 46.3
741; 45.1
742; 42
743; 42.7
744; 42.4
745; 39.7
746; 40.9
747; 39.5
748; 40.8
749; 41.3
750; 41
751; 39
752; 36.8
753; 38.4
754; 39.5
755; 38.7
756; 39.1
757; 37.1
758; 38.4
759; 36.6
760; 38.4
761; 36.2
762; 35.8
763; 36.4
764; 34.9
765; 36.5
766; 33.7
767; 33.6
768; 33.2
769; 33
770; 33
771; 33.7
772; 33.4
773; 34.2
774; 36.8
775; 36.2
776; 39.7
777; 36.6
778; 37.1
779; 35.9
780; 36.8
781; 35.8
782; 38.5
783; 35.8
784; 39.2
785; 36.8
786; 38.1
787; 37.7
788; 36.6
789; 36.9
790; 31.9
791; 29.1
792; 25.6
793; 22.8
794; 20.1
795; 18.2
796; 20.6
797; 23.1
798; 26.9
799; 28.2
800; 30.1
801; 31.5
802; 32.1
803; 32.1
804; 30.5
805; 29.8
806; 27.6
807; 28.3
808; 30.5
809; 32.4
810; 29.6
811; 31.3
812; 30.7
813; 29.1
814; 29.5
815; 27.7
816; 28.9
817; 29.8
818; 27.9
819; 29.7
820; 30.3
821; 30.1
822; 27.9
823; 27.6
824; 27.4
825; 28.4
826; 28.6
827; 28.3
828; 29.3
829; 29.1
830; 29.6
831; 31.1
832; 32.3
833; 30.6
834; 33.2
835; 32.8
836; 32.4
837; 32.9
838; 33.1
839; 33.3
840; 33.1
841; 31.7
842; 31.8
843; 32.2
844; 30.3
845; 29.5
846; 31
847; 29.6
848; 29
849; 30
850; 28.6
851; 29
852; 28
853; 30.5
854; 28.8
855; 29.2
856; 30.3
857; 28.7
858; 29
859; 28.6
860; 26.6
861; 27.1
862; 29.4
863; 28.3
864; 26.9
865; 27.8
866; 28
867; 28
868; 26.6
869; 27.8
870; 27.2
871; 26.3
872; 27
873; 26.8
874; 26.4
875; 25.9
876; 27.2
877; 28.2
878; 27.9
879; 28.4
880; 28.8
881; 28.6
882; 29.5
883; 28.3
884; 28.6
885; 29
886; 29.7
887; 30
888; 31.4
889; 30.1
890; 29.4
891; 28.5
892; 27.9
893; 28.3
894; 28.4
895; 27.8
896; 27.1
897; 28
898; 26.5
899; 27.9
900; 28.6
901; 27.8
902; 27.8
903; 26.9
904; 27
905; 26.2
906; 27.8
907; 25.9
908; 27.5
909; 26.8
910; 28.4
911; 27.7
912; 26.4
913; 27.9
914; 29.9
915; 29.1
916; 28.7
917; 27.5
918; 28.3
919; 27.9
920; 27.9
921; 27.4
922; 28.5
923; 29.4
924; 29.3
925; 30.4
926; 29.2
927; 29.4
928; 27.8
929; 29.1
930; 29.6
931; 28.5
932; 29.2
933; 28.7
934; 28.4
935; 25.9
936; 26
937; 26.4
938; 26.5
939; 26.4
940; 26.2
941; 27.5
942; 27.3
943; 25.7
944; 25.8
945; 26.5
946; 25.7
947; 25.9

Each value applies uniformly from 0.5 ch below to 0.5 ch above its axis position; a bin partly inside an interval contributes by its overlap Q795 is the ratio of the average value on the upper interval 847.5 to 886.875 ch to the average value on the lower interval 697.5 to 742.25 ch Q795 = 0.61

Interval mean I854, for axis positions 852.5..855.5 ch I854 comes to 29.5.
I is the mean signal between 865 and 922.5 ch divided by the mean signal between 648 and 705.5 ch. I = 0.62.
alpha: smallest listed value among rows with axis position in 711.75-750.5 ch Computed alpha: 39.5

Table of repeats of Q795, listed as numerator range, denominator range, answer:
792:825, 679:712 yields 0.66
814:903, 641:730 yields 0.63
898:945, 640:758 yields 0.61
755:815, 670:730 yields 0.74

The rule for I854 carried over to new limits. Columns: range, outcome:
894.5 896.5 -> 27.5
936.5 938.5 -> 26.4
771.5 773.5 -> 33.8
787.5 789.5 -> 36.8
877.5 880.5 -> 28.4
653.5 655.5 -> 51.6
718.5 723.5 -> 46.1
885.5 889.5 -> 30.3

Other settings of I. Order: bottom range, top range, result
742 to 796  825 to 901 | 0.81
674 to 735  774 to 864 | 0.67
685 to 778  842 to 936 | 0.67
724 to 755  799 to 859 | 0.64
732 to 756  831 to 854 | 0.71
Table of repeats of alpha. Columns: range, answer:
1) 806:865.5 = 26.6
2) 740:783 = 33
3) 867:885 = 25.9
